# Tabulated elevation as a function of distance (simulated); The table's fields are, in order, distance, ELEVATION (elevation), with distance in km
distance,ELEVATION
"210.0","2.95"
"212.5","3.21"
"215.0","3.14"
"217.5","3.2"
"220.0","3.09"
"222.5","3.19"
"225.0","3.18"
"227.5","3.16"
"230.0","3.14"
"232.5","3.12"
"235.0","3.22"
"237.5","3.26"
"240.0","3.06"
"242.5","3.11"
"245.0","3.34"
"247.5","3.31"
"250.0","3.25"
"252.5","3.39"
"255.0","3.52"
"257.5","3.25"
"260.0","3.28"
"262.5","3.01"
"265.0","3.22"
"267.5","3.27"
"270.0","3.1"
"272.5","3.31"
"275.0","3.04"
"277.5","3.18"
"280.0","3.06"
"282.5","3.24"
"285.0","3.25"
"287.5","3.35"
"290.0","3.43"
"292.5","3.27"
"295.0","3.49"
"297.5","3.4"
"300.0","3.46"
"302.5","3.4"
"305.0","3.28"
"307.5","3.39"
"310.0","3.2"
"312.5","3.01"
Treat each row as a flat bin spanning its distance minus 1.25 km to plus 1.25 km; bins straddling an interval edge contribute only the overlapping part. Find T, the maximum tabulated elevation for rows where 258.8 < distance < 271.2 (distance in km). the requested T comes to 3.28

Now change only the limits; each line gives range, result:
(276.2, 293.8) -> 3.43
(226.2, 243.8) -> 3.26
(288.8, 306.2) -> 3.49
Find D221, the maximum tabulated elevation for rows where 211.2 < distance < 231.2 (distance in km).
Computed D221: 3.21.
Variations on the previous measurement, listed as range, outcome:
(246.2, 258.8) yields 3.52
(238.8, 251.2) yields 3.34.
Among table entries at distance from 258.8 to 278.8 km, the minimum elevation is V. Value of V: 3.01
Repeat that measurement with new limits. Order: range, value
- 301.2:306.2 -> 3.28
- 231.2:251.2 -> 3.06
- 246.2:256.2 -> 3.25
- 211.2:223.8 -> 3.09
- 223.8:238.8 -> 3.12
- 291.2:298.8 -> 3.27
